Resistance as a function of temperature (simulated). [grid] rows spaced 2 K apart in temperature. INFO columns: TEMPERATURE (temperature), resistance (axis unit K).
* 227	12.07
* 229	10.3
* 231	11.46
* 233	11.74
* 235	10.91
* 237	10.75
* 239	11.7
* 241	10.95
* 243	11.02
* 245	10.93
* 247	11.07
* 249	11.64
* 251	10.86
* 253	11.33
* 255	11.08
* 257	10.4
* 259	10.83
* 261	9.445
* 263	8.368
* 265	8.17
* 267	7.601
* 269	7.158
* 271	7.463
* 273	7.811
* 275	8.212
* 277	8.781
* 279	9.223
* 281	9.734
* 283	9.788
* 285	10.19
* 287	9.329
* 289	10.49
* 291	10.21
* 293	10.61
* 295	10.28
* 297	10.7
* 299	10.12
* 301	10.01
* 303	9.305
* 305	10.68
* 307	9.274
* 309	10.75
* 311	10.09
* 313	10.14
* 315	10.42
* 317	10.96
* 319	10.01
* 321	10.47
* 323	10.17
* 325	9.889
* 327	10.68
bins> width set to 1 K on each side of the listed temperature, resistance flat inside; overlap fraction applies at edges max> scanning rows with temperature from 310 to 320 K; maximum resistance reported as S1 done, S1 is 10.96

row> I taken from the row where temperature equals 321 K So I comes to 10.47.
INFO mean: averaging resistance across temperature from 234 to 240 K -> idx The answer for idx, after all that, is 11.1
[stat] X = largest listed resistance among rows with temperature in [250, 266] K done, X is 11.33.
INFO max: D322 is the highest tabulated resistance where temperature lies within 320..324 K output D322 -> 10.47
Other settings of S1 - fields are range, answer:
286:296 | 10.61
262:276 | 8.368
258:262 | 10.83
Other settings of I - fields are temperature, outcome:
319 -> 10.01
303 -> 9.305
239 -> 11.7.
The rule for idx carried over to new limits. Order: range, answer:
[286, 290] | 9.91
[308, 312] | 10.4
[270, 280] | 8.3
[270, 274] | 7.64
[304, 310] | 10.2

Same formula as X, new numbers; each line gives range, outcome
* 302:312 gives 10.75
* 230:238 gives 11.74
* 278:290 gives 10.49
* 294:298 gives 10.7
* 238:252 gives 11.7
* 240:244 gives 11.02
